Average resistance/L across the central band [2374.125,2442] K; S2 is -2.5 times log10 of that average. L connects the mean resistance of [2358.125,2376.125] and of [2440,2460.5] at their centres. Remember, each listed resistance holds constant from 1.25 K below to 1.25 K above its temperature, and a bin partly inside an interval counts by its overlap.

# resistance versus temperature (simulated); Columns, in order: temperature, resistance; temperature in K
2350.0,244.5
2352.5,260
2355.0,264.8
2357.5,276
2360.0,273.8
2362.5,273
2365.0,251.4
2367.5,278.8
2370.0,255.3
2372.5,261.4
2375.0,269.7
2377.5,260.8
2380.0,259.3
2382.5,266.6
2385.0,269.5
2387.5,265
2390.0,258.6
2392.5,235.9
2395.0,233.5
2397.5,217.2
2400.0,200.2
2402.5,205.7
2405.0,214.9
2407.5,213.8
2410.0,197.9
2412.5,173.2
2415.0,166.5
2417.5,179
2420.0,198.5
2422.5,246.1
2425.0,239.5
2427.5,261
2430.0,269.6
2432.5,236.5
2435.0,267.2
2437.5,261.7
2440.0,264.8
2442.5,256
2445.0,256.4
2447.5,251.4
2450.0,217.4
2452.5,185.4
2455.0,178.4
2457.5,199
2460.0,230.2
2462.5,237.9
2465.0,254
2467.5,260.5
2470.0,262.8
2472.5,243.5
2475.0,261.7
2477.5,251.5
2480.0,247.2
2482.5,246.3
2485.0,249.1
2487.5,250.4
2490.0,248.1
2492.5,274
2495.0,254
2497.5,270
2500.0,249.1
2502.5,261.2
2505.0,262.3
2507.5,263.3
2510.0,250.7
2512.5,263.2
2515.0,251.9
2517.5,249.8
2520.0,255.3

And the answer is 0.05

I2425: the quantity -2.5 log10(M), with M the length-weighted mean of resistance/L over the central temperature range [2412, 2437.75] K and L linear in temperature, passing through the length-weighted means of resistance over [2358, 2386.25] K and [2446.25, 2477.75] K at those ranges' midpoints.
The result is 0.09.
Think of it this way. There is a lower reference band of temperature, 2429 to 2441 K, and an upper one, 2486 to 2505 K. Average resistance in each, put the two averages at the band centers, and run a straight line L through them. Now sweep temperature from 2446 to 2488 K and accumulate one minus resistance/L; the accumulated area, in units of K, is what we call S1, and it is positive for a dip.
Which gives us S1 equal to 3.60 K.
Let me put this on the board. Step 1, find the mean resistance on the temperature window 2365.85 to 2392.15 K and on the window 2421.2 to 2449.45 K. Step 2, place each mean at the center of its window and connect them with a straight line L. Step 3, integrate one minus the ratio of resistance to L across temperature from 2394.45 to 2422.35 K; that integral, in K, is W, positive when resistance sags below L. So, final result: 6.2 K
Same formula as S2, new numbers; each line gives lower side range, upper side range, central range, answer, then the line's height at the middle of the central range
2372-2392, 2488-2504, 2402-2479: 0.134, 261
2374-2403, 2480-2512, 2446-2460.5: 0.198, 252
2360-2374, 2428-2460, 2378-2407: 0.076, 256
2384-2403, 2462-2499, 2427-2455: 0.007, 246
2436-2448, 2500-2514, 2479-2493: 0.032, 259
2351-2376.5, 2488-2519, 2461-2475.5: 0.031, 260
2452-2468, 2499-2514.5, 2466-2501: -0.069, 239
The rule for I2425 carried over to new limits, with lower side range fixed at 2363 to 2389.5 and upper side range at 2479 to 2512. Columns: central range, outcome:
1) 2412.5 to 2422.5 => 0.35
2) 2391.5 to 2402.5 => 0.19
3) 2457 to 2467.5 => 0.10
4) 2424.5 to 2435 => 0.03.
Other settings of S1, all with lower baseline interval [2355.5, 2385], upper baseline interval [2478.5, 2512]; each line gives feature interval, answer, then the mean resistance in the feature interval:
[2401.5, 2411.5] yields 2.1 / 207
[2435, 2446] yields 0.0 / 261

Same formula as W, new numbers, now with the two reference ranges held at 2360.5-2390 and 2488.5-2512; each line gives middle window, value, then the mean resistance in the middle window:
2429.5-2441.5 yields 0.1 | 259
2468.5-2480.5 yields 0.3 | 254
